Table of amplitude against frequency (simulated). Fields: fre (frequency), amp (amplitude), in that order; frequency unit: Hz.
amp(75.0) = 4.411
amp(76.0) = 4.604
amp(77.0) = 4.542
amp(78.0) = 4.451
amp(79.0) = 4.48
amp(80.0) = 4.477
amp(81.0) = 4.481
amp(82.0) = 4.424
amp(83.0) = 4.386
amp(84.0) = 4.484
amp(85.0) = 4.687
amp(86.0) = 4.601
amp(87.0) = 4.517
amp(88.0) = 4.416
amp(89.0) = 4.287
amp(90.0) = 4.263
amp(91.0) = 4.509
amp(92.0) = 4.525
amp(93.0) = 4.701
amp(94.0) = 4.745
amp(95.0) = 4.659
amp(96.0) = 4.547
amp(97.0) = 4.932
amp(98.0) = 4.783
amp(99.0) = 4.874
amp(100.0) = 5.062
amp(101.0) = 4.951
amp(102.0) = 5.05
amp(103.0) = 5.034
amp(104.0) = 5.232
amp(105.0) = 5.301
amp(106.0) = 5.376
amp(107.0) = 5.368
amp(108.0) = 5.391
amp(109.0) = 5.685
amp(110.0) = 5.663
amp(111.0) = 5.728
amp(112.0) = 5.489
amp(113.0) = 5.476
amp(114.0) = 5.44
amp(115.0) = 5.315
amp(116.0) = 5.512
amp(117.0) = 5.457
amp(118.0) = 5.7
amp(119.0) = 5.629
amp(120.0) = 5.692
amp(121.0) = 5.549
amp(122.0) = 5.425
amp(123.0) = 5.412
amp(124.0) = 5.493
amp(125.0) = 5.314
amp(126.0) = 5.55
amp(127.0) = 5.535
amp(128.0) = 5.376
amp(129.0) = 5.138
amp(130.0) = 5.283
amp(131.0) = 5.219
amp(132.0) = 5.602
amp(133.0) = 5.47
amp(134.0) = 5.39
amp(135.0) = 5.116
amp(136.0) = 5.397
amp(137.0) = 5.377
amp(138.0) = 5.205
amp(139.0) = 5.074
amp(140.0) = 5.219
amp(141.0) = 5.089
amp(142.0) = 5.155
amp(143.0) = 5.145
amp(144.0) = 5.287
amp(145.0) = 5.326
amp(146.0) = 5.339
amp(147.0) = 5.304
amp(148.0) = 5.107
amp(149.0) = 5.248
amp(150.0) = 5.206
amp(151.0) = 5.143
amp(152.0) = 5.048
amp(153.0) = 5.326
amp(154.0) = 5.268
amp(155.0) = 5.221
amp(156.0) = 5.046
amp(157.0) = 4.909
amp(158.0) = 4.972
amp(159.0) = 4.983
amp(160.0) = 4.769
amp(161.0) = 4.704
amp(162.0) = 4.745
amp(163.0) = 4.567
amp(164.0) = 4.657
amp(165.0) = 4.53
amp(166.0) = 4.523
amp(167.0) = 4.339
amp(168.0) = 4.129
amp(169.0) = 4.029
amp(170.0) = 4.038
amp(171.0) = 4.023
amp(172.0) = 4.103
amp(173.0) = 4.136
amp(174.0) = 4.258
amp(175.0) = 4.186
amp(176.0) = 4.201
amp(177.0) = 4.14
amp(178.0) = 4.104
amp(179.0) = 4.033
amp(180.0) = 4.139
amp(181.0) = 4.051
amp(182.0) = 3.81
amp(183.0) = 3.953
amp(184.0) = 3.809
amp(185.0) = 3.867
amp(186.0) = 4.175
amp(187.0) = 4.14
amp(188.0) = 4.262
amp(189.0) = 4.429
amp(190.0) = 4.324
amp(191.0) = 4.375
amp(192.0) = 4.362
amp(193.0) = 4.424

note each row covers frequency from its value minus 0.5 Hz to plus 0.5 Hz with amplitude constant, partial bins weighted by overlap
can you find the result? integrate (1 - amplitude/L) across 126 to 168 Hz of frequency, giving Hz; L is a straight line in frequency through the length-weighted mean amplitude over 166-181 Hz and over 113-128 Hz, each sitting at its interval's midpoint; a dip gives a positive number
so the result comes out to -2.5 Hz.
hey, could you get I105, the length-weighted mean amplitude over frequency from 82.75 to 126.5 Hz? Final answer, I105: 5.1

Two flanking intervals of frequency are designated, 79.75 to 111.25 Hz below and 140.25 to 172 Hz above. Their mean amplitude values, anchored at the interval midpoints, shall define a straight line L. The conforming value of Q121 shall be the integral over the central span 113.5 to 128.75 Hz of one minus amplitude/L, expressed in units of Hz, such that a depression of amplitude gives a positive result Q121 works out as -2.0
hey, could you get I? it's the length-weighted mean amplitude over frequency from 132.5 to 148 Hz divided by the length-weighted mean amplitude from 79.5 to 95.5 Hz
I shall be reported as 1.17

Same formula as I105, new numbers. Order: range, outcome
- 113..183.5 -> 4.95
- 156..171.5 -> 4.54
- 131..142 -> 5.28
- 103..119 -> 5.47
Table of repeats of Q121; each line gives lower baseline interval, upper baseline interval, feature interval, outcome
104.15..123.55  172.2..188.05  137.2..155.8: -1.60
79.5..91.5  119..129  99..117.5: -1.06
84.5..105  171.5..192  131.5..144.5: -2.46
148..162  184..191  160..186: 2.05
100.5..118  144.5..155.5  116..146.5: -0.37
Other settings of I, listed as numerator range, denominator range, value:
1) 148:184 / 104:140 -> 0.83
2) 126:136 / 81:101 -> 1.16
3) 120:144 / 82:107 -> 1.12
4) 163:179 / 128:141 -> 0.80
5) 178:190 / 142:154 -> 0.78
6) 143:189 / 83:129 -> 0.89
